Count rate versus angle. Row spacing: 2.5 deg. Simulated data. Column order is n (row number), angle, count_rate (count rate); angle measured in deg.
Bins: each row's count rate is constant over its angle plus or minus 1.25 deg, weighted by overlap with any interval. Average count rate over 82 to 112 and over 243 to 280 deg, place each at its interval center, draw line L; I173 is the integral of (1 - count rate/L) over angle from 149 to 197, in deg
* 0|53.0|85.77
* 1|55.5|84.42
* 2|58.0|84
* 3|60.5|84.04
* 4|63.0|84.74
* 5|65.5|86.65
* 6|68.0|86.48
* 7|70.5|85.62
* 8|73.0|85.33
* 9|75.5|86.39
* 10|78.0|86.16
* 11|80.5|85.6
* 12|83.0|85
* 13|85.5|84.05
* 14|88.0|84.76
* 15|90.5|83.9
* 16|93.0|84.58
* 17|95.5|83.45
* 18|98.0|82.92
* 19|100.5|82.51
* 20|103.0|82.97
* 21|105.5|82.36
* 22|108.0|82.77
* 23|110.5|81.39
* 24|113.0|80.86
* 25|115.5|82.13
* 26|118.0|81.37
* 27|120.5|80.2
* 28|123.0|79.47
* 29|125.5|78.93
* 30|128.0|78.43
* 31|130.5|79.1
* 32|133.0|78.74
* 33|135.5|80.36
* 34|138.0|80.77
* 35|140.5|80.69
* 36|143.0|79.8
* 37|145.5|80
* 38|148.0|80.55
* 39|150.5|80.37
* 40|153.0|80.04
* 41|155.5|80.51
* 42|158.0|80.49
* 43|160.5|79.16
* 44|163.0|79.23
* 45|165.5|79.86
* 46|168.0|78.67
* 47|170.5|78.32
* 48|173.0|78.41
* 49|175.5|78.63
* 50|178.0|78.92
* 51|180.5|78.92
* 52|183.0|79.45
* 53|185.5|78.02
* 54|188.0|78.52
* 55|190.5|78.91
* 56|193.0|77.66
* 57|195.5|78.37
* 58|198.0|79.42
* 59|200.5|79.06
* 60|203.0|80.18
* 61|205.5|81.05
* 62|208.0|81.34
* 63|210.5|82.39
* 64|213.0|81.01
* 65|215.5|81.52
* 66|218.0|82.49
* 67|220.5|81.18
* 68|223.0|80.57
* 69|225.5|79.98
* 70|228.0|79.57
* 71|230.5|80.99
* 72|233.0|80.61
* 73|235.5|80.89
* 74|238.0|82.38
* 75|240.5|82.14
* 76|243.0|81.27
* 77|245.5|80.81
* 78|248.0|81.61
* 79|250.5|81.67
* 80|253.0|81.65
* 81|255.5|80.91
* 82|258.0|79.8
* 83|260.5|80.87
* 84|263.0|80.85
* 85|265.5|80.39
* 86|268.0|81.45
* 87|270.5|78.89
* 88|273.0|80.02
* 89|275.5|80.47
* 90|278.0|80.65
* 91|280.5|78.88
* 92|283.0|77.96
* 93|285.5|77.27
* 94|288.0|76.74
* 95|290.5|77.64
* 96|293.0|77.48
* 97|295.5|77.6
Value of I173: 1.8 deg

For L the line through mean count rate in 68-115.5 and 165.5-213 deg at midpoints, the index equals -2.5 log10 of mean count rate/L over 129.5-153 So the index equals 0.02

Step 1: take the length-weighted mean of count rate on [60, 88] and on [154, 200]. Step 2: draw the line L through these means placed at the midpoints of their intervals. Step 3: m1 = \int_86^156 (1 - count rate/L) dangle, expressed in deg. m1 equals 1.1 deg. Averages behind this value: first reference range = 85.5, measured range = 81.2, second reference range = 79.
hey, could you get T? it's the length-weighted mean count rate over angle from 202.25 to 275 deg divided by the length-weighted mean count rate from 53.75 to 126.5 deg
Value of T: 0.97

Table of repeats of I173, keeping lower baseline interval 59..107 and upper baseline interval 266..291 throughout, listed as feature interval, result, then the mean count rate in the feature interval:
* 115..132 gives 0.7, 79.8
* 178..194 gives 0.6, 78.6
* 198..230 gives 0.0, 80.8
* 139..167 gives 0.9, 80.1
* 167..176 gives 0.4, 78.5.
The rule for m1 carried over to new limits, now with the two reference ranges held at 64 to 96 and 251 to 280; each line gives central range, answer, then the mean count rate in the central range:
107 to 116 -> 0.29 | 81.7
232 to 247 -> -0.03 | 81.4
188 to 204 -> 0.67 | 78.9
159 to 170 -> 0.52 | 79.2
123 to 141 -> 0.95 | 79.5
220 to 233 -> 0.17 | 80.4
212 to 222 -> 0.03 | 81.5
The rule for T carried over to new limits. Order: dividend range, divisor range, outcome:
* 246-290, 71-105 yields 0.95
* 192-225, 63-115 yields 0.96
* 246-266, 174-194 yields 1.03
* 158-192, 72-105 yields 0.94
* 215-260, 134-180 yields 1.02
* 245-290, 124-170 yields 1.00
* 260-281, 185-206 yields 1.02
